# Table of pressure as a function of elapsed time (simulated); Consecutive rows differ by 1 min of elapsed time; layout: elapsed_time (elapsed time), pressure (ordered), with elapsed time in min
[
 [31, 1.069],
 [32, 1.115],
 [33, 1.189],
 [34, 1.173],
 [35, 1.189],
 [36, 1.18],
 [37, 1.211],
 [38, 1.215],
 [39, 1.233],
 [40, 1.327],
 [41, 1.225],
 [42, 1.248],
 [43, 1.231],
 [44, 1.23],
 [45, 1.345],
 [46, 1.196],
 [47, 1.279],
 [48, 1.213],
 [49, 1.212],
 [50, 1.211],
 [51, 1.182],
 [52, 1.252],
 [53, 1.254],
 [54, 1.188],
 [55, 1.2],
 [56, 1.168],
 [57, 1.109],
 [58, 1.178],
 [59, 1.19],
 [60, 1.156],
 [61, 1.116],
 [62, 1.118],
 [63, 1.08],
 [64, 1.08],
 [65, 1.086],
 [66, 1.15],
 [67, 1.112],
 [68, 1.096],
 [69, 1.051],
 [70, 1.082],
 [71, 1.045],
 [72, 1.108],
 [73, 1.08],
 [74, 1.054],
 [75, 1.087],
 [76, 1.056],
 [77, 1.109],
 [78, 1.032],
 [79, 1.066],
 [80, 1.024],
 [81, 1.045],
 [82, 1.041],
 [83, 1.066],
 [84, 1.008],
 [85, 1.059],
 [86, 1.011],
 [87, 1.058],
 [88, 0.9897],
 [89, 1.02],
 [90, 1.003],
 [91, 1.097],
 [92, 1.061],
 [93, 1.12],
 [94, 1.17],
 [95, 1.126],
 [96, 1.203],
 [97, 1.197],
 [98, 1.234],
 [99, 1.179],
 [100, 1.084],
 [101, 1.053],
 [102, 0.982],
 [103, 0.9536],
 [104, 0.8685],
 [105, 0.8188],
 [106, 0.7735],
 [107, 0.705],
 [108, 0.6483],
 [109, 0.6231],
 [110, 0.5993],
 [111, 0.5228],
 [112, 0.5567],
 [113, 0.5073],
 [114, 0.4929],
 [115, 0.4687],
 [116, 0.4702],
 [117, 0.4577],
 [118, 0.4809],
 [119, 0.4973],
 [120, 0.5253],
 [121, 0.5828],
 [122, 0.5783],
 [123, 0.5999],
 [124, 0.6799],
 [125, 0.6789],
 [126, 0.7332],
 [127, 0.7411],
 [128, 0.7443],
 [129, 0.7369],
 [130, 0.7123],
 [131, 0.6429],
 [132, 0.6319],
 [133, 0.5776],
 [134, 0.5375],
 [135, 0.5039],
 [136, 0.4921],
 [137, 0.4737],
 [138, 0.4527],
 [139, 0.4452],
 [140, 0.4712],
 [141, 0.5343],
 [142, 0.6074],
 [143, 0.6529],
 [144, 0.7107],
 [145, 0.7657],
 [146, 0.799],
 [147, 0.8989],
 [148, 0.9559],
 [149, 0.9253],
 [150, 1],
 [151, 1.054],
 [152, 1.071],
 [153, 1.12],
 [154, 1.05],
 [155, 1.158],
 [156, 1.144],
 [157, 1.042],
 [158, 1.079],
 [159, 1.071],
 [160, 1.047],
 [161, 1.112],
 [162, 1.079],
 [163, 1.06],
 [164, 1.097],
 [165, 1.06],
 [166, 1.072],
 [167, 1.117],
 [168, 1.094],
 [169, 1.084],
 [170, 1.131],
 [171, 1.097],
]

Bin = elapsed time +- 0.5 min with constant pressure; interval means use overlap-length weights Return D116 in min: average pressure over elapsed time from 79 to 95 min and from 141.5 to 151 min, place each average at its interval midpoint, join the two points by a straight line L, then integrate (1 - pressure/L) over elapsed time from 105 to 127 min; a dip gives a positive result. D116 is 8.2 min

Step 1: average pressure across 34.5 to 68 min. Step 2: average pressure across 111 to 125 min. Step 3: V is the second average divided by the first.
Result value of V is 0.45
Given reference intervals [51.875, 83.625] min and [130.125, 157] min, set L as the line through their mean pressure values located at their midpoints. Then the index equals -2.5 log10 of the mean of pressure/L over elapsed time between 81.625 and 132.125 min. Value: 0.15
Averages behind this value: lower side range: 1.11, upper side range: 0.761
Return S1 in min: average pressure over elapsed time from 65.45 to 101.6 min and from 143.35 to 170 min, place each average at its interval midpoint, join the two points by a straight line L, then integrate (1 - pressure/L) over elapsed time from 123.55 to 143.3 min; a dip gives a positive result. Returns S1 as 8.4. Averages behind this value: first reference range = 1.08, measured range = 0.602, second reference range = 1.03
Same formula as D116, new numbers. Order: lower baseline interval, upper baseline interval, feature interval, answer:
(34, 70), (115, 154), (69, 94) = -1.43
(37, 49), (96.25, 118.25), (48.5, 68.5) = -0.47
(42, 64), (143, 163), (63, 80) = 1.15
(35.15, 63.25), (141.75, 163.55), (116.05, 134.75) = 7.63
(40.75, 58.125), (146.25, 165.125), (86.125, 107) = 1.89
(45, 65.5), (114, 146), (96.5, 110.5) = -1.83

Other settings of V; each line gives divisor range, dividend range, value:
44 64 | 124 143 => 0.50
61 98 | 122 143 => 0.56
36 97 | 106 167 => 0.66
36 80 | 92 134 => 0.65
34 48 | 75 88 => 0.85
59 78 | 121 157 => 0.68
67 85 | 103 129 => 0.59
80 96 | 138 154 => 0.75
